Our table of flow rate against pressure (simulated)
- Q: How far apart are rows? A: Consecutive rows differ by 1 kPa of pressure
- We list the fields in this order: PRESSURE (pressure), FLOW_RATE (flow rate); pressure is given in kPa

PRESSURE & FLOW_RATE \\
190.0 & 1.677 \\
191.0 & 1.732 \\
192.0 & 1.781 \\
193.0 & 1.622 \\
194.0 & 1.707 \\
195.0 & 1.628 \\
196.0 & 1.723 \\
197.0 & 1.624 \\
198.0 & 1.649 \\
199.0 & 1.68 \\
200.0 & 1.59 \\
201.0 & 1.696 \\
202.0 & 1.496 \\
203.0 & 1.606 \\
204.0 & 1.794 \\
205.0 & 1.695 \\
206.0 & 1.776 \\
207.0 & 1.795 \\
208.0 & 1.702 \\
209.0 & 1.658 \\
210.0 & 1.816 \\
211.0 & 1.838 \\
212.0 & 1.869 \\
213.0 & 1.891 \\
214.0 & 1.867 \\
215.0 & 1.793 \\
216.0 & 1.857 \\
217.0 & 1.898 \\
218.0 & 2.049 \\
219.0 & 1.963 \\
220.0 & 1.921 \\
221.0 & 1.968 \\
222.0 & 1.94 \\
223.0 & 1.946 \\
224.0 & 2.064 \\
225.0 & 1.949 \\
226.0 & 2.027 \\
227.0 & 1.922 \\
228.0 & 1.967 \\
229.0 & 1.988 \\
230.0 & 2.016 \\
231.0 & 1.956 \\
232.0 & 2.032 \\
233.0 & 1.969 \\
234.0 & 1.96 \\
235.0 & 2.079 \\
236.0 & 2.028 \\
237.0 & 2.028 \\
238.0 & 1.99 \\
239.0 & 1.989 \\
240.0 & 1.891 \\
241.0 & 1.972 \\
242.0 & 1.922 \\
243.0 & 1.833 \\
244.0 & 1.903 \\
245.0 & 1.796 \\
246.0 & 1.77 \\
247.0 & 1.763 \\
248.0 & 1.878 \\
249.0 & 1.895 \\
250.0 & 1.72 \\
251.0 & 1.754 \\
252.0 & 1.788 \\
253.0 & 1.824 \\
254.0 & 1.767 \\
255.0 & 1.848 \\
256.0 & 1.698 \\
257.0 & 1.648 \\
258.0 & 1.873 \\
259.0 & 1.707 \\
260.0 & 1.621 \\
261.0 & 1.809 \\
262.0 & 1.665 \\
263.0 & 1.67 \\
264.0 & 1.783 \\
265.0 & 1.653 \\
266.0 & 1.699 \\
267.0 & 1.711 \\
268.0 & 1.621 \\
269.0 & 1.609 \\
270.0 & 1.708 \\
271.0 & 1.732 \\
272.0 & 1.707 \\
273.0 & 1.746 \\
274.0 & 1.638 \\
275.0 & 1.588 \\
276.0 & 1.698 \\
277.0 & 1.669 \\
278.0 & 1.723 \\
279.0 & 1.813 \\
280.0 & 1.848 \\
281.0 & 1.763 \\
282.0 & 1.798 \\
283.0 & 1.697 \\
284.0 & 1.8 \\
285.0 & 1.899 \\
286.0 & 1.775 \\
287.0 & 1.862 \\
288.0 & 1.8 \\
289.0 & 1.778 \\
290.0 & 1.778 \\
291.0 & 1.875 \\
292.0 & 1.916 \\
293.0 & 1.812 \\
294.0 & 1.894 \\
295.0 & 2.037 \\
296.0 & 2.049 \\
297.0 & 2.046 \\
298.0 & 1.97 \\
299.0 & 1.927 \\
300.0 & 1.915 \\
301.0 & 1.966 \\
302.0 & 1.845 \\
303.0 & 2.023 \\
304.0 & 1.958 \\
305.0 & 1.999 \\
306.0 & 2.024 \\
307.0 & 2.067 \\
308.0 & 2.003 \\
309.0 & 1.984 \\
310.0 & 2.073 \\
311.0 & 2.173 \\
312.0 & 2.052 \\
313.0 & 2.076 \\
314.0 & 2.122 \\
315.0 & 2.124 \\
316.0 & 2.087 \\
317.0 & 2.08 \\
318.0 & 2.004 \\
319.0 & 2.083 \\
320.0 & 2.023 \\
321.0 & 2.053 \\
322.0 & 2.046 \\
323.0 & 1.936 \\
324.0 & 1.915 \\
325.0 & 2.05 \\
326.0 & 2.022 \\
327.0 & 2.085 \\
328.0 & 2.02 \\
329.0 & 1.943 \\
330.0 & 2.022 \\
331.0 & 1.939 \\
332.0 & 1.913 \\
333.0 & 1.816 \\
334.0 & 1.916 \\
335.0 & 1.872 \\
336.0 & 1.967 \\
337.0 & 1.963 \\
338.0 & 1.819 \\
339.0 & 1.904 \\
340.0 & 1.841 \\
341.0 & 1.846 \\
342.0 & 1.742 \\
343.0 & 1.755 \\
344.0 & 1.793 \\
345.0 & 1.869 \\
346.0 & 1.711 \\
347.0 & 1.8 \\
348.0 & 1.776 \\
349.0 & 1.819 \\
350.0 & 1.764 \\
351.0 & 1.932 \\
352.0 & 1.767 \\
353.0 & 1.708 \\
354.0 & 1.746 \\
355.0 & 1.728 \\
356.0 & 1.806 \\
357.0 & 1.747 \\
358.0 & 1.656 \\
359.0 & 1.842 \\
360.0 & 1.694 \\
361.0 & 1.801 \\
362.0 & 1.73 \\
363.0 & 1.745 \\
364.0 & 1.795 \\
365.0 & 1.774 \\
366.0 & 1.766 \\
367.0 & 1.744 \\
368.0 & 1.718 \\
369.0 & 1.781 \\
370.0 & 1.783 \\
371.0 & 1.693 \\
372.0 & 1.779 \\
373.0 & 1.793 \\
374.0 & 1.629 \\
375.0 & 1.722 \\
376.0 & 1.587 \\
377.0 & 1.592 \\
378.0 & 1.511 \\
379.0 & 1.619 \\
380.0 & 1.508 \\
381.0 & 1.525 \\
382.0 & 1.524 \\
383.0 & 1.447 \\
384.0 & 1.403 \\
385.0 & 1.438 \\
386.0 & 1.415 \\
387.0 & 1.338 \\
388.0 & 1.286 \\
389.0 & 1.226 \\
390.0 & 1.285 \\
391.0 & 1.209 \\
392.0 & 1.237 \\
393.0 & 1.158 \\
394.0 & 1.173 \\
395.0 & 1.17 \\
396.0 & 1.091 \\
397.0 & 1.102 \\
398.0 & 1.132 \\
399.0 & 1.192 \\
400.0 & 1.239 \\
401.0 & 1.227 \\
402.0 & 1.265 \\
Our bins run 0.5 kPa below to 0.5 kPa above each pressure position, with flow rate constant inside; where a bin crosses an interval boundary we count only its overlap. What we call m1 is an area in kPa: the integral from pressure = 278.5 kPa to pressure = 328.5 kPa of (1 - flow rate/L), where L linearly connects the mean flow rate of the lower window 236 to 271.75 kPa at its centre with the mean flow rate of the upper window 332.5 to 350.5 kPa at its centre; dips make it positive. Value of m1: -4.0 kPa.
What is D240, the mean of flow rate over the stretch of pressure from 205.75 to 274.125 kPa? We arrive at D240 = 1.84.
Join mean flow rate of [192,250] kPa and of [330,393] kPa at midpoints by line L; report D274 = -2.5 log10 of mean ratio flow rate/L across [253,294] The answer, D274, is 0.03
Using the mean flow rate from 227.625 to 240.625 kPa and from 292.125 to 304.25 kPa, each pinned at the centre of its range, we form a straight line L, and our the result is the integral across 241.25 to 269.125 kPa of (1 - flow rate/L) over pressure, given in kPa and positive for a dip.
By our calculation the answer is 3.1 kPa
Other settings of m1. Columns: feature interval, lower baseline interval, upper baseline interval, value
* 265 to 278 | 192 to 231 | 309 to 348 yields 1.45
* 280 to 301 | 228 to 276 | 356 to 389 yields -1.38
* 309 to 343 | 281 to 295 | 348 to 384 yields -4.12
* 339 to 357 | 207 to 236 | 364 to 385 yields -1.04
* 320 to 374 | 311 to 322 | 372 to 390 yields -1.12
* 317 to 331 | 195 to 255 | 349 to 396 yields -2.82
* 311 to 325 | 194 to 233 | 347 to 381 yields -2.32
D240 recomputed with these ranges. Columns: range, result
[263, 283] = 1.71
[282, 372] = 1.89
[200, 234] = 1.87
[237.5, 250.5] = 1.87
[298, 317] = 2.02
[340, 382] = 1.73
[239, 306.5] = 1.81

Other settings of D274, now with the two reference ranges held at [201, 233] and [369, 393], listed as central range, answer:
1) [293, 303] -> -0.160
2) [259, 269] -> 0.048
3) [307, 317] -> -0.245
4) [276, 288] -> -0.036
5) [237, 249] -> -0.045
